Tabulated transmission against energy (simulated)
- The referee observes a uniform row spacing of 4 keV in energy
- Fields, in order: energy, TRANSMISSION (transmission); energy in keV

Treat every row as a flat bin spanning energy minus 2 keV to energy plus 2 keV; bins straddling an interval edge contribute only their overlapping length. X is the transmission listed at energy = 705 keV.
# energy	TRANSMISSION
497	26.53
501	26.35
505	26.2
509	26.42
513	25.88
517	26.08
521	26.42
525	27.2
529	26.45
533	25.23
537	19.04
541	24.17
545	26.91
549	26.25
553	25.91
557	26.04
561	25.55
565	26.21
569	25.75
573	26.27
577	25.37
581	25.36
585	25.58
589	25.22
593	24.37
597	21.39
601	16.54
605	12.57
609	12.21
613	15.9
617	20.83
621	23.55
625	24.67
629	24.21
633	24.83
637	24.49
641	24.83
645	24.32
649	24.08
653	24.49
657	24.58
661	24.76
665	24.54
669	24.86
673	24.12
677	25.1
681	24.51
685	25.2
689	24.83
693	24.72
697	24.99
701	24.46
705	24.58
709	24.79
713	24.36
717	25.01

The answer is 24.58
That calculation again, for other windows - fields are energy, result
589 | 25.22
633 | 24.83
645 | 24.32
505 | 26.2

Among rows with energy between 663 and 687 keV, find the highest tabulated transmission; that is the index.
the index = 25.2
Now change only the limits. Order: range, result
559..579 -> 26.27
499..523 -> 26.42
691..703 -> 24.99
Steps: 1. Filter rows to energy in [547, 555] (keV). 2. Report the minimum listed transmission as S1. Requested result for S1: 25.91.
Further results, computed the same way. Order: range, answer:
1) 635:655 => 24.08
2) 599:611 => 12.21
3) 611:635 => 15.9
